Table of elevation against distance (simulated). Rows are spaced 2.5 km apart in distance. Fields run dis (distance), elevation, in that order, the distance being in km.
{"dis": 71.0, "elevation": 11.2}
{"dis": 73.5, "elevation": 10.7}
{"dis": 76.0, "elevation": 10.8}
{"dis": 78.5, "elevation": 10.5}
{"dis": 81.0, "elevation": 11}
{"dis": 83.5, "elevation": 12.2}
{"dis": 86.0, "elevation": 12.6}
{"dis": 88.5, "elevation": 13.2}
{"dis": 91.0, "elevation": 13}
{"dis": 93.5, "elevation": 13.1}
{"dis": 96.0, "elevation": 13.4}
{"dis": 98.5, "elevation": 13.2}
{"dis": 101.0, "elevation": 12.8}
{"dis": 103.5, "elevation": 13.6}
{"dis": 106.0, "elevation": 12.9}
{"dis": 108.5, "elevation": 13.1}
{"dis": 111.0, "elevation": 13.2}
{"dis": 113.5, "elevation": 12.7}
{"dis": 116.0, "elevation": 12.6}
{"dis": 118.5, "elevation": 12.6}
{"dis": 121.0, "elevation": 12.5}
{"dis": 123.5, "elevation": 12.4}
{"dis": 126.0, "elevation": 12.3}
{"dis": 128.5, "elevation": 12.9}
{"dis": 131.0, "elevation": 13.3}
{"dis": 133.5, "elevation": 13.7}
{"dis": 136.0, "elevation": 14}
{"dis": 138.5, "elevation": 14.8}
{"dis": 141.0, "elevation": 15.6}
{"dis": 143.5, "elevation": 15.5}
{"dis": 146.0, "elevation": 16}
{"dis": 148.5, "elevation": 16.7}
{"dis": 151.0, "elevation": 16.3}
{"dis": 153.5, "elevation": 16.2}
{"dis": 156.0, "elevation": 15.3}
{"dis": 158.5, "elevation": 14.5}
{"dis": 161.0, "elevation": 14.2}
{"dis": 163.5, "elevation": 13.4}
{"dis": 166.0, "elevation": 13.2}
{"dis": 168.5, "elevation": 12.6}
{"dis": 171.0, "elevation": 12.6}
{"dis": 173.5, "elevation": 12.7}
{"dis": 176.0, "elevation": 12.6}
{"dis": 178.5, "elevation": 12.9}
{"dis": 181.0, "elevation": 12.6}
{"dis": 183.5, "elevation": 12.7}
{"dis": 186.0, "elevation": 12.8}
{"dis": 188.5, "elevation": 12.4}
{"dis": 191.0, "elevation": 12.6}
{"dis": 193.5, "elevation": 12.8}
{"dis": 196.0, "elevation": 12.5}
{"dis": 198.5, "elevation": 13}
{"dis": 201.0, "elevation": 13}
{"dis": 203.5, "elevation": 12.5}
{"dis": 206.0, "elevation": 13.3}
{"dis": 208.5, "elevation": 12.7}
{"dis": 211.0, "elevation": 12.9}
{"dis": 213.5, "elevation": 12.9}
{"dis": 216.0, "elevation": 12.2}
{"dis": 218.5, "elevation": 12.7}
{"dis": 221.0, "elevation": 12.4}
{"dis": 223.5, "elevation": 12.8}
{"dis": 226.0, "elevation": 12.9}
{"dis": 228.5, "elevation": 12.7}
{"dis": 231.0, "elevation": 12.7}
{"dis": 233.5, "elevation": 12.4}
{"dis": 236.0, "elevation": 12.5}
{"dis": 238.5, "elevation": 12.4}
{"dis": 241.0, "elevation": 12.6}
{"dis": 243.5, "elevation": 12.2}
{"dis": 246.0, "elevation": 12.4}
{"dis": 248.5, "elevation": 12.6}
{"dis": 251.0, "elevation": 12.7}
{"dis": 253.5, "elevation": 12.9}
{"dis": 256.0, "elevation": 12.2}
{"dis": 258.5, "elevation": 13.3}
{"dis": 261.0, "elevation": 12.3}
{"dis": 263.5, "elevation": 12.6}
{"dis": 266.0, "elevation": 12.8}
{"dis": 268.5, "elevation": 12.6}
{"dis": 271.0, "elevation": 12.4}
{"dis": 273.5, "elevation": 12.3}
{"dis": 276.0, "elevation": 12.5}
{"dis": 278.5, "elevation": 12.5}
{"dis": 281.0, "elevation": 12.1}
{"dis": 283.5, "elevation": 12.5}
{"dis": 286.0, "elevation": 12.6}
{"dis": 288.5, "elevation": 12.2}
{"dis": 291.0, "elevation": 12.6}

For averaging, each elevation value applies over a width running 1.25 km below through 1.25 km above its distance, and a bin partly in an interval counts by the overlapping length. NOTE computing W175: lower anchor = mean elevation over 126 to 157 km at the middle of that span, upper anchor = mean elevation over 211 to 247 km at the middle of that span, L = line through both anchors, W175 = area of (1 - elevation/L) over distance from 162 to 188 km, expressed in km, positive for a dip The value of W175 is 2.2 km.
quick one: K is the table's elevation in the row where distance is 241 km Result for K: 12.6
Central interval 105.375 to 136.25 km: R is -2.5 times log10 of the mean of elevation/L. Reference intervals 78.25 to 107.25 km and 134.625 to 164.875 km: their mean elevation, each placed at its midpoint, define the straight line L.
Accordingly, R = 0.08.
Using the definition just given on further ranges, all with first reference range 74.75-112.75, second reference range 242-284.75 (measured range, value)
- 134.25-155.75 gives -0.23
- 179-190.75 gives -0.01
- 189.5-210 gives -0.02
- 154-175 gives -0.09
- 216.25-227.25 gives -0.01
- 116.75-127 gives 0.01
